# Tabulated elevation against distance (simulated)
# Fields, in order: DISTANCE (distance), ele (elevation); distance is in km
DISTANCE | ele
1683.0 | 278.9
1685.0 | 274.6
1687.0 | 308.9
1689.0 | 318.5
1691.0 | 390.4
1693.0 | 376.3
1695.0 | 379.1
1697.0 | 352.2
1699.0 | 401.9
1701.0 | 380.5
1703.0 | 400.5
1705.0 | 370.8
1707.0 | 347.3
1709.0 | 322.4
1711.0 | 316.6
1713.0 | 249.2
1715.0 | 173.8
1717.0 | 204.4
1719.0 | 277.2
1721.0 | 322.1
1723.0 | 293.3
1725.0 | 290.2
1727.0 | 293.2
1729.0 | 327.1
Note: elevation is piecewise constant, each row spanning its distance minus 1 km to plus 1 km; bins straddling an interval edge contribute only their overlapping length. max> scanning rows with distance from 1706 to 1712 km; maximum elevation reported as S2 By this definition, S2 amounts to 347.3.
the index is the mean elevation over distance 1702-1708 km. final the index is 373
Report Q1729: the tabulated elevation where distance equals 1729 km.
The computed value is 327.1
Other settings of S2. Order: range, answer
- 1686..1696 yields 390.4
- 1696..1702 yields 401.9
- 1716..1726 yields 322.1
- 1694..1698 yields 379.1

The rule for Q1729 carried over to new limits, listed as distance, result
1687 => 308.9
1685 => 274.6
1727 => 293.2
